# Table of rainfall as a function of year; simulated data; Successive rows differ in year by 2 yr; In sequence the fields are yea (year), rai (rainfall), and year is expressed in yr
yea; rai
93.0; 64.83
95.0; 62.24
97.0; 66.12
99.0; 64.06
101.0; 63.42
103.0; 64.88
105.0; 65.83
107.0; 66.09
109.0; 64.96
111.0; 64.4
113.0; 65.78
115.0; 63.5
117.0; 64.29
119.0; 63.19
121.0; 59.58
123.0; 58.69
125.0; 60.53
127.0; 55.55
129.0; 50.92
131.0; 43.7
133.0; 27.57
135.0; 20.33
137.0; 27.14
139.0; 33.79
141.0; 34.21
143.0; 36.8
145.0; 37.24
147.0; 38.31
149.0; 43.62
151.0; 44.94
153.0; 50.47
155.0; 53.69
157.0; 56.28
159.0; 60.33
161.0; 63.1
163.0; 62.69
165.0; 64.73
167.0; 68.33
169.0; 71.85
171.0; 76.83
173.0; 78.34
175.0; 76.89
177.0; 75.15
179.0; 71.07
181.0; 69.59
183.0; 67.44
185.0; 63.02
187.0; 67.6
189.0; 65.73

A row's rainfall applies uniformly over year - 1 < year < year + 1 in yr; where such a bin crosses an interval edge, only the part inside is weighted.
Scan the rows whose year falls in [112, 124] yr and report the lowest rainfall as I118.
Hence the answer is 58.69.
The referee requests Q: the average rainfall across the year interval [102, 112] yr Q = 65.2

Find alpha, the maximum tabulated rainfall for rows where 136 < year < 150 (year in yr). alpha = 43.62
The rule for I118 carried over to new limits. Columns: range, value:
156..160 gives 56.28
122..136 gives 20.33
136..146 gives 27.14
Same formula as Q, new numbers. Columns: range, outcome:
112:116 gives 64.6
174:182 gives 73.2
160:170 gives 66.1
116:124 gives 61.4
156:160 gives 58.3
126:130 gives 53.2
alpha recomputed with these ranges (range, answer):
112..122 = 65.78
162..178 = 78.34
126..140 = 55.55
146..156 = 53.69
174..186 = 76.89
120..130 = 60.53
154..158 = 56.28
